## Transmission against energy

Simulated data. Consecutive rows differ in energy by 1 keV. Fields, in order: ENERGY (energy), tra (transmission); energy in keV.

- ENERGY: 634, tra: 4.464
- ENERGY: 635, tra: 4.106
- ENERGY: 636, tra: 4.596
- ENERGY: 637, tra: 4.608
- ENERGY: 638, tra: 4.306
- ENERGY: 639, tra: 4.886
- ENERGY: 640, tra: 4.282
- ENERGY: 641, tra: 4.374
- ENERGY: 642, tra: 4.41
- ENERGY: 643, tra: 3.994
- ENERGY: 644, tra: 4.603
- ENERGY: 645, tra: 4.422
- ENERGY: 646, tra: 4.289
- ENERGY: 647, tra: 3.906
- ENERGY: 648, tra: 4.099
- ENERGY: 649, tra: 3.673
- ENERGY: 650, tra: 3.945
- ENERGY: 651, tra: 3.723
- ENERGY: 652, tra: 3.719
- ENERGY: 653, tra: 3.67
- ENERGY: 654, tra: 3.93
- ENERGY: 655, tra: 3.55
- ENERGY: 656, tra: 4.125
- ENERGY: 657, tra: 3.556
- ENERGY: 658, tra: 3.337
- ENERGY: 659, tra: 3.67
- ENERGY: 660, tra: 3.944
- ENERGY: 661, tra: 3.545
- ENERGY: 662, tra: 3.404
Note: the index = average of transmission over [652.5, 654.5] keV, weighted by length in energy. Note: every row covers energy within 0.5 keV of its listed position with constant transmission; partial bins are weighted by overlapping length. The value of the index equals 3.8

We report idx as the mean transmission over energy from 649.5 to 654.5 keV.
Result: 3.8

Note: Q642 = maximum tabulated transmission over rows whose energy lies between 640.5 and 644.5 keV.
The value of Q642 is 4.603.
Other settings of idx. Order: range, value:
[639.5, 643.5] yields 4.26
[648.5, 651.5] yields 3.78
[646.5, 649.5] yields 3.89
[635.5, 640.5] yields 4.54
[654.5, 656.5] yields 3.84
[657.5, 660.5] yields 3.65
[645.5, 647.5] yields 4.1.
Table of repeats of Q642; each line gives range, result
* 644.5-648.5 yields 4.422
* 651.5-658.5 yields 4.125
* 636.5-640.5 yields 4.886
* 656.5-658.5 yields 3.556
